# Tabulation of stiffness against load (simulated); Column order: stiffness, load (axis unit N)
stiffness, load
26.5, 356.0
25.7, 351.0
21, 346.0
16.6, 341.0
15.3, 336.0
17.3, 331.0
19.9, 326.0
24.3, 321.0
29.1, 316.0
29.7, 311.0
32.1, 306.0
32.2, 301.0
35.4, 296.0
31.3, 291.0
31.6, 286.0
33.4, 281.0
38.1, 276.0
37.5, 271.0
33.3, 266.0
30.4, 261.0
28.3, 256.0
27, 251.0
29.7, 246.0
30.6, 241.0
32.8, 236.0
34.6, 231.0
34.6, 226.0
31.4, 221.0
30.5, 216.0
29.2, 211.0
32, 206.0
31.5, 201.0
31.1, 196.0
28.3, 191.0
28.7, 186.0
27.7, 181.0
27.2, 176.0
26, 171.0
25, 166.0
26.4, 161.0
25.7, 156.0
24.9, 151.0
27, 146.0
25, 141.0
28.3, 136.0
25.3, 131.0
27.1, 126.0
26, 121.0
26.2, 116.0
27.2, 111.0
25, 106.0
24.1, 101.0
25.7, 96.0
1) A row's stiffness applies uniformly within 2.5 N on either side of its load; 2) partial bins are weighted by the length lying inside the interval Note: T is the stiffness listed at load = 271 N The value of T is 37.5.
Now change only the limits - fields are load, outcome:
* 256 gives 28.3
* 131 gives 25.3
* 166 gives 25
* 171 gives 26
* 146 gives 27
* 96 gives 25.7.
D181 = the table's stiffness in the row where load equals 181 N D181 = 27.7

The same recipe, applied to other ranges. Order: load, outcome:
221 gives 31.4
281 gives 33.4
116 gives 26.2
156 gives 25.7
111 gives 27.2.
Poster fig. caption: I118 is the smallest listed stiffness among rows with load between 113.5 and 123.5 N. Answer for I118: 26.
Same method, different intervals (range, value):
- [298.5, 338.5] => 15.3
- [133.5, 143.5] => 25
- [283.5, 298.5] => 31.3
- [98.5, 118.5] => 24.1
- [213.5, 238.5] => 30.5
